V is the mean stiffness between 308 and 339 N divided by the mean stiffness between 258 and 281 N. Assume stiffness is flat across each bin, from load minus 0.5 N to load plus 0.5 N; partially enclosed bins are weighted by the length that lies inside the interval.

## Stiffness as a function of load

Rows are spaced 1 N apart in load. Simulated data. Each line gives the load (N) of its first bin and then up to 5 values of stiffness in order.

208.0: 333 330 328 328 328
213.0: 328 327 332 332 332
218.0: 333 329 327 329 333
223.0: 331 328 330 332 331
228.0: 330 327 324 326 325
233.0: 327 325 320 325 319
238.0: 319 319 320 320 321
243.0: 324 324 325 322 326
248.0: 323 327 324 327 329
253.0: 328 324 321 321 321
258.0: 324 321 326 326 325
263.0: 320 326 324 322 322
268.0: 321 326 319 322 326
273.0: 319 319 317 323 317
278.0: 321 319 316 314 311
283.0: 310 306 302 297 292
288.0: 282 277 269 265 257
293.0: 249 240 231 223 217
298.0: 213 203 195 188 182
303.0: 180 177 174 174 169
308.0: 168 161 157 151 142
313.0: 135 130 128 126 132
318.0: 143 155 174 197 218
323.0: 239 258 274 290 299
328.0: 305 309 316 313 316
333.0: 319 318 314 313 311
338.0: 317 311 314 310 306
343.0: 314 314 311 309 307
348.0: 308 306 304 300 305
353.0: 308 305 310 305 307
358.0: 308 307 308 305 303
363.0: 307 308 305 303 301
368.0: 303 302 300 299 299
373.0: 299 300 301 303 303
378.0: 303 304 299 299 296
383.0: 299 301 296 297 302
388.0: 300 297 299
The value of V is 0.72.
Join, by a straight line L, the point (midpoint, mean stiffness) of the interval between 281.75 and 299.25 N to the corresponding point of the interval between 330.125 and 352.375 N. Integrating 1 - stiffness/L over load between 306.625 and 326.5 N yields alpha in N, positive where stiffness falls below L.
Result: 7.7 N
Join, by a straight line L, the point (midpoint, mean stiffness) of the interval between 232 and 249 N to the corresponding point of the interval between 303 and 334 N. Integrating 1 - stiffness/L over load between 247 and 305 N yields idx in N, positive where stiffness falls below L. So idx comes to -3.9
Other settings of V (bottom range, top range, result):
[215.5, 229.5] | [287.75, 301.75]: 0.71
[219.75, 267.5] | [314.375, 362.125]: 0.86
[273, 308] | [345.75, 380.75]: 1.19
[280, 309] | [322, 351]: 1.27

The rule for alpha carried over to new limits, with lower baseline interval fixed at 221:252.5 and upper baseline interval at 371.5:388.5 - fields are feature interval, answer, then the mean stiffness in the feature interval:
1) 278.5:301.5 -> 3.8 N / 264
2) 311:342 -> 6.2 N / 247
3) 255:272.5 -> -0.1 N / 323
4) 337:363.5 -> -0.2 N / 308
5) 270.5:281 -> 0.0 N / 320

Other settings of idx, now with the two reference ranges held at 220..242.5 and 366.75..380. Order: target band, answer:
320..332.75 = 1.4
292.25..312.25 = 7.8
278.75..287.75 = 0.3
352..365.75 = -0.1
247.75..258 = -0.1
